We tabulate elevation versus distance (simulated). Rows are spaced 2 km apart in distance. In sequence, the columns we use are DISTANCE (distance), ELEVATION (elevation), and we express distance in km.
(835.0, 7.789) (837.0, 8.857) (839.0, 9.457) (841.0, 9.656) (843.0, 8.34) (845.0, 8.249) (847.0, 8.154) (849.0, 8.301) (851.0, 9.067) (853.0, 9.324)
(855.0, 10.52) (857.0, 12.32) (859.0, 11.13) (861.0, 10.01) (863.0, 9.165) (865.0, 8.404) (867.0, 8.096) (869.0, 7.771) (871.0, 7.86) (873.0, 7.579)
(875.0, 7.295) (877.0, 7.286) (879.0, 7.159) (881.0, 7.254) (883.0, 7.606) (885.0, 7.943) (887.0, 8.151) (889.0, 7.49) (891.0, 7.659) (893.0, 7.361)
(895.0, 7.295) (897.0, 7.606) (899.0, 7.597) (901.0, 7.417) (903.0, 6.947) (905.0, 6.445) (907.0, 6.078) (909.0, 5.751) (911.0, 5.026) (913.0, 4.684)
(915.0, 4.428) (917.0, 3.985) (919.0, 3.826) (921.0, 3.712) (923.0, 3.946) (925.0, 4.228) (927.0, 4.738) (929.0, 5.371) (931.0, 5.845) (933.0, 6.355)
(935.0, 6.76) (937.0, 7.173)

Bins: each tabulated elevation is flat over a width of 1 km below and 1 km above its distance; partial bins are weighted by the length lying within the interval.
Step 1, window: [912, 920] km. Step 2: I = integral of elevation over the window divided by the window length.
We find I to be 4.23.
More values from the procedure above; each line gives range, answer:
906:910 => 5.91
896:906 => 7.2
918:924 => 3.83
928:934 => 5.86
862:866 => 8.78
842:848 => 8.25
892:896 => 7.33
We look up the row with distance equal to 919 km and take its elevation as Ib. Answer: 3.826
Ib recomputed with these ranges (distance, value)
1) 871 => 7.86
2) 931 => 5.845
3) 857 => 12.32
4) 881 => 7.254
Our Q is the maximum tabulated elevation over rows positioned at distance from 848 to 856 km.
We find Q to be 10.52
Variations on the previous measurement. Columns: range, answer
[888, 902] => 7.659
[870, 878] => 7.86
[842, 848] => 8.34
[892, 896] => 7.361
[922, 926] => 4.228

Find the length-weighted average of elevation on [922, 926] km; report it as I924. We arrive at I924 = 4.09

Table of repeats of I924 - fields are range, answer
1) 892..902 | 7.46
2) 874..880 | 7.25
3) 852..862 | 10.7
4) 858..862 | 10.6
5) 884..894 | 7.72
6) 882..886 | 7.77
